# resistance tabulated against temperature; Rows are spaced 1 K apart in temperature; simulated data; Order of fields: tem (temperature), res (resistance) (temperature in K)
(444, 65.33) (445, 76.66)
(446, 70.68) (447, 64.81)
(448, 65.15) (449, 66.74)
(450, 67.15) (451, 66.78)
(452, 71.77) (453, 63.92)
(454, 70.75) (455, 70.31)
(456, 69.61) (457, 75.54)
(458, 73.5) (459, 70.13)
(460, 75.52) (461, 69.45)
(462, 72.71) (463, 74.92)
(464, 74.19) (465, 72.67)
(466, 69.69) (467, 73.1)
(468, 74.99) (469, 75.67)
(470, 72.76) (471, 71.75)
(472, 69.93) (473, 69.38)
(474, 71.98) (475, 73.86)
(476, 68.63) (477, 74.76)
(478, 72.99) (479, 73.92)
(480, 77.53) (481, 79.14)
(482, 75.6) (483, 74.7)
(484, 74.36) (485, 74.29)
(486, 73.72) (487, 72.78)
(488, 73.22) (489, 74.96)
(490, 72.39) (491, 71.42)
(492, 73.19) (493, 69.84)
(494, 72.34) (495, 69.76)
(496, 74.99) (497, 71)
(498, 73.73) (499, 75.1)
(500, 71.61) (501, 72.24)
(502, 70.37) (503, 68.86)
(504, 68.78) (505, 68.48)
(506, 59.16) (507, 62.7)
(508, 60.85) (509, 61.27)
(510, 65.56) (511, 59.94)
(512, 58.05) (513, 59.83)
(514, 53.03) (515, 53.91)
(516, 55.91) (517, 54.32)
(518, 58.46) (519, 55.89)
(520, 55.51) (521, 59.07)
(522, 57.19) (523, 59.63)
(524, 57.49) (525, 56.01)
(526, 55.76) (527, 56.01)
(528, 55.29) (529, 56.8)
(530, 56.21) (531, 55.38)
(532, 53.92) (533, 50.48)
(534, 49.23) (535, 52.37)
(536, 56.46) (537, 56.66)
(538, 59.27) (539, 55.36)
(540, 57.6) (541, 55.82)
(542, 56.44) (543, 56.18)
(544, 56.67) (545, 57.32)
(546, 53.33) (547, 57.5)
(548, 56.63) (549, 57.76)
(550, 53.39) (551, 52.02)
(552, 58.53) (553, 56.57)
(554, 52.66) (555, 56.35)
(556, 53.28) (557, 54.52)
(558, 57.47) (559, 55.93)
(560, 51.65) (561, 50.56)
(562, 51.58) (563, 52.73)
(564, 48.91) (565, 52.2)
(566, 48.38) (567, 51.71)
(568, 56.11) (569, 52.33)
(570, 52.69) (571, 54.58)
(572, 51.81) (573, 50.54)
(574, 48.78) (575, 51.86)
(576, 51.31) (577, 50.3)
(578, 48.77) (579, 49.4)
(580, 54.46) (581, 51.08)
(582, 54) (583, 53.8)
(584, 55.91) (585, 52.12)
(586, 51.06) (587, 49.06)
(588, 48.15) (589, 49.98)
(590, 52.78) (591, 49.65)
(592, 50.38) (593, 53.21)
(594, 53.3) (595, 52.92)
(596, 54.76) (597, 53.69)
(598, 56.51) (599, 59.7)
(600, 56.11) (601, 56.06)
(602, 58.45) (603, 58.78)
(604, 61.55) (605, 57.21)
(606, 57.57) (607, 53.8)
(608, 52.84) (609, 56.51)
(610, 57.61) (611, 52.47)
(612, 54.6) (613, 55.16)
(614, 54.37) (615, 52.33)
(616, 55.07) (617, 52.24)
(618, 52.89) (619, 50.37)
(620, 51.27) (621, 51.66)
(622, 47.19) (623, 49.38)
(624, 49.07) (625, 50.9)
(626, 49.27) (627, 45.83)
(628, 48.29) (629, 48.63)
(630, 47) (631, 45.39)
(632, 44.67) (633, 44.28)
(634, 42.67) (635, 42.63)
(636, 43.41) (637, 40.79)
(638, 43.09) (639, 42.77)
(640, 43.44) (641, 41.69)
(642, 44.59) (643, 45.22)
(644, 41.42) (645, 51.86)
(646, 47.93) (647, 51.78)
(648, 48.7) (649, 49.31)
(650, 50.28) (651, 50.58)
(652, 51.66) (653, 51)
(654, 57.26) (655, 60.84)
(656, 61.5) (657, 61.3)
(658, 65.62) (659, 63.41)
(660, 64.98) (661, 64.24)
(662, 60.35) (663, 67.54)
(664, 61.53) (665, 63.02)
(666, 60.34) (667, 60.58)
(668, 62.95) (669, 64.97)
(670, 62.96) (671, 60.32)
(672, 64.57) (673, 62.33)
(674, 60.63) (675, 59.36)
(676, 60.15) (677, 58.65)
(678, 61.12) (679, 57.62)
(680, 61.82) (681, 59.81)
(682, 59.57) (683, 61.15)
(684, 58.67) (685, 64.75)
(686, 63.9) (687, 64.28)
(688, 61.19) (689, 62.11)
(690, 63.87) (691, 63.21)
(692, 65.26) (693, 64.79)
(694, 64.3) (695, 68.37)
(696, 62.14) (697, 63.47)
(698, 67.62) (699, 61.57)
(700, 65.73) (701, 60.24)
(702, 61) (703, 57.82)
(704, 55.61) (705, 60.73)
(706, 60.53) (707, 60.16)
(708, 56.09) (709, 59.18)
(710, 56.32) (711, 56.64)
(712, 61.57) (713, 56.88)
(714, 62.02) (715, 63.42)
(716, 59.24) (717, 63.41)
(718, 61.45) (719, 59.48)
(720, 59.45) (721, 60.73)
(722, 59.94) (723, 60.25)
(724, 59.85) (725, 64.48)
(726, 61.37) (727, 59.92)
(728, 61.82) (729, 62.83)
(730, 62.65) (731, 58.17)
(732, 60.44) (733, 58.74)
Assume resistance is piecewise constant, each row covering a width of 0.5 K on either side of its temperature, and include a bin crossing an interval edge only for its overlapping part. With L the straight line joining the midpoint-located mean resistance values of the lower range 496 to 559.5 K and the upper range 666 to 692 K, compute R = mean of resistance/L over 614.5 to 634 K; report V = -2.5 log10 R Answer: 0.23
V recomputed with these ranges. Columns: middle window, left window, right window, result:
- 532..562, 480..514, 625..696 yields 0.189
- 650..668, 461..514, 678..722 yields 0.053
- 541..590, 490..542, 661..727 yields 0.155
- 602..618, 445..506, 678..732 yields 0.183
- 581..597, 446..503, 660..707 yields 0.267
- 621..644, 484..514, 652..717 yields 0.362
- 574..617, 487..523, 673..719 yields 0.180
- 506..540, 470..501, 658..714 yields 0.241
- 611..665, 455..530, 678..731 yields 0.228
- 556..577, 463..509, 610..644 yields 0.118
